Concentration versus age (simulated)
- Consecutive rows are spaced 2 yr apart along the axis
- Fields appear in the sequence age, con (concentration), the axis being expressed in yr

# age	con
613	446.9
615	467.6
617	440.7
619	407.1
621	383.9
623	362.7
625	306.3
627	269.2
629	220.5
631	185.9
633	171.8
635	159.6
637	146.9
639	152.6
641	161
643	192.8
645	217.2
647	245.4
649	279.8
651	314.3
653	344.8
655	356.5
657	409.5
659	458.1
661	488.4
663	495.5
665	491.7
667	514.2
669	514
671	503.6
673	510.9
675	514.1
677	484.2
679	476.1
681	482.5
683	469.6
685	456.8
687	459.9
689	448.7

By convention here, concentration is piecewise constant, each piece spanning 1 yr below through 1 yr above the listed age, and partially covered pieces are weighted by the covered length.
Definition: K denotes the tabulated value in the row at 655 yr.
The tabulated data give 356.5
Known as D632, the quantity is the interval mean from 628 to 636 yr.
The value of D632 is 184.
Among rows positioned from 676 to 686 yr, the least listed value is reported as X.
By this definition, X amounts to 456.8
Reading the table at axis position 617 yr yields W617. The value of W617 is 440.7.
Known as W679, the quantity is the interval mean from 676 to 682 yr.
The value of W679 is 481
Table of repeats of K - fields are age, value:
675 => 514.1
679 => 476.1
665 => 491.7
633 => 171.8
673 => 510.9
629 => 220.5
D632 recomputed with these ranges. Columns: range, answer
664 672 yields 506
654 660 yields 408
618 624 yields 385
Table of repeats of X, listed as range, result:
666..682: 476.1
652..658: 344.8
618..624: 362.7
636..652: 146.9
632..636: 159.6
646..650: 245.4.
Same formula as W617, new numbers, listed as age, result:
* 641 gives 161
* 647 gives 245.4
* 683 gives 469.6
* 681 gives 482.5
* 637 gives 146.9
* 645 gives 217.2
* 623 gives 362.7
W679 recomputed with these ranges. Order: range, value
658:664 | 481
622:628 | 313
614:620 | 438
